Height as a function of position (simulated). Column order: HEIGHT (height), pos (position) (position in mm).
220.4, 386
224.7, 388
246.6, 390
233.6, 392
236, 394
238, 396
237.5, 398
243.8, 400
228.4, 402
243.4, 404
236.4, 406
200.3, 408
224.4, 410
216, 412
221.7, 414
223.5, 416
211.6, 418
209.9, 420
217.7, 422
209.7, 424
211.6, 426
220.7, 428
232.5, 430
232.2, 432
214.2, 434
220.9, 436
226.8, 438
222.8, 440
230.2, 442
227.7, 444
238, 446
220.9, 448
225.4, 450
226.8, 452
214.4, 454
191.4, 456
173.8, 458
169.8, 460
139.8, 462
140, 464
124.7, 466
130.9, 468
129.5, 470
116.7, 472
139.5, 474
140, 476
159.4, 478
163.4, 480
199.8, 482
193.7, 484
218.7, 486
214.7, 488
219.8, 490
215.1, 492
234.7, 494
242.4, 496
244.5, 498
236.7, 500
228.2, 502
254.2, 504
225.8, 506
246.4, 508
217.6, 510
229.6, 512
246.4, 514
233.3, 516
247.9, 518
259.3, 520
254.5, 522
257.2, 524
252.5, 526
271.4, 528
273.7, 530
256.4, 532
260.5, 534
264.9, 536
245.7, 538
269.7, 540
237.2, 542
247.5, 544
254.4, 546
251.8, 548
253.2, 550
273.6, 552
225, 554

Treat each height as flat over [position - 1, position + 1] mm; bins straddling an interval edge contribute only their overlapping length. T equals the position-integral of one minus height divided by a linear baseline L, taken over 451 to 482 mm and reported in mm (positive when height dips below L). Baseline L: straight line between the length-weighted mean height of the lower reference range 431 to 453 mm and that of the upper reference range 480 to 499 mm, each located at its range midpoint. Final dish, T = 8.8 mm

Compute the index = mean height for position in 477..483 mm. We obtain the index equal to 174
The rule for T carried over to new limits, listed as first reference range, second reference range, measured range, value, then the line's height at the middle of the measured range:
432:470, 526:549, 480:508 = 0.4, 226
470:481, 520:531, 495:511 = -2.3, 208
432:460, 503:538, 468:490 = 6.0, 231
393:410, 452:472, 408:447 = -4.2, 201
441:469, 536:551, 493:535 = -2.7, 231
